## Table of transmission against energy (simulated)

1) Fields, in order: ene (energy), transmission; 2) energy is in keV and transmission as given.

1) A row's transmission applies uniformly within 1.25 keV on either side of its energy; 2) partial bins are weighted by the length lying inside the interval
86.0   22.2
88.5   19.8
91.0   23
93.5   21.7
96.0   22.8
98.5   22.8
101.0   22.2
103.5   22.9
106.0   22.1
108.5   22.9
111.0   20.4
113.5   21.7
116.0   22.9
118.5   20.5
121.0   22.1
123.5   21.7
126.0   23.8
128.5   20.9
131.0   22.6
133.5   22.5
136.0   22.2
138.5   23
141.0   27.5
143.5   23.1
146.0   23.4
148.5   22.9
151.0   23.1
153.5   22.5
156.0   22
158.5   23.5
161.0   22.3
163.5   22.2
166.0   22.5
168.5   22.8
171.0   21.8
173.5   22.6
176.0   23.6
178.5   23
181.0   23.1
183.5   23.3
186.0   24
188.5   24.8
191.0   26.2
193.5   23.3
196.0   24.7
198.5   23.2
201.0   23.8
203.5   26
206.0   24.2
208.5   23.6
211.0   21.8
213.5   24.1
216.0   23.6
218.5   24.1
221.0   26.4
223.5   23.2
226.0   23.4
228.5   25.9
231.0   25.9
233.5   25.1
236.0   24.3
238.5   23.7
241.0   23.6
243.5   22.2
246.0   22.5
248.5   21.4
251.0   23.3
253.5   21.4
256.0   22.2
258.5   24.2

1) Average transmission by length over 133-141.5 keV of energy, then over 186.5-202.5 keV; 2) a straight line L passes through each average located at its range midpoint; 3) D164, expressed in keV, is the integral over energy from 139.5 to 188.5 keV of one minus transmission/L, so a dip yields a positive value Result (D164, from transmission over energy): 1.6 keV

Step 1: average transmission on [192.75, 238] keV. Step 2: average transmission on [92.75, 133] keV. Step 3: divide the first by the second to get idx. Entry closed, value 1.1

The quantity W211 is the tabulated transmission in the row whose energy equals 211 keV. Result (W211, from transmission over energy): 21.8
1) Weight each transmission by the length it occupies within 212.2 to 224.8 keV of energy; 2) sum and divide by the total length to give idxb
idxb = 24.3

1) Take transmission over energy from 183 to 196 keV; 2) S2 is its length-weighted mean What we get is 24.4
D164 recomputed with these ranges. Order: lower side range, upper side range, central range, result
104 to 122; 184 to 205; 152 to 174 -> 0.9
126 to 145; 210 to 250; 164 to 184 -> 0.5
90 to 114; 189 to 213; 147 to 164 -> 0.4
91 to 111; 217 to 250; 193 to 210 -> -0.4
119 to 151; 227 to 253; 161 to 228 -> -0.8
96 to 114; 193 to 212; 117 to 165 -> 0.2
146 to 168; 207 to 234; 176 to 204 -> -0.7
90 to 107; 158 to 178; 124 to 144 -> -0.5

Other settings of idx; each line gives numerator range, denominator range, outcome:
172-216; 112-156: 1.05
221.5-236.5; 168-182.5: 1.08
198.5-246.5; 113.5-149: 1.06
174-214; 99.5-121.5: 1.09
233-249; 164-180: 1.02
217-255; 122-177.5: 1.04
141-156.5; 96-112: 1.04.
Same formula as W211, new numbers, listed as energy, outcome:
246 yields 22.5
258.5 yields 24.2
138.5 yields 23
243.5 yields 22.2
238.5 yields 23.7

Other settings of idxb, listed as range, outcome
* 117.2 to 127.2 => 22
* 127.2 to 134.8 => 22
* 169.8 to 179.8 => 22.8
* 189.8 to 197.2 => 24.7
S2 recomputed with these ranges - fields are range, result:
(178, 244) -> 24.1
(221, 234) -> 24.8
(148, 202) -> 23.2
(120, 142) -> 22.9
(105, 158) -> 22.6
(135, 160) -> 23.3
